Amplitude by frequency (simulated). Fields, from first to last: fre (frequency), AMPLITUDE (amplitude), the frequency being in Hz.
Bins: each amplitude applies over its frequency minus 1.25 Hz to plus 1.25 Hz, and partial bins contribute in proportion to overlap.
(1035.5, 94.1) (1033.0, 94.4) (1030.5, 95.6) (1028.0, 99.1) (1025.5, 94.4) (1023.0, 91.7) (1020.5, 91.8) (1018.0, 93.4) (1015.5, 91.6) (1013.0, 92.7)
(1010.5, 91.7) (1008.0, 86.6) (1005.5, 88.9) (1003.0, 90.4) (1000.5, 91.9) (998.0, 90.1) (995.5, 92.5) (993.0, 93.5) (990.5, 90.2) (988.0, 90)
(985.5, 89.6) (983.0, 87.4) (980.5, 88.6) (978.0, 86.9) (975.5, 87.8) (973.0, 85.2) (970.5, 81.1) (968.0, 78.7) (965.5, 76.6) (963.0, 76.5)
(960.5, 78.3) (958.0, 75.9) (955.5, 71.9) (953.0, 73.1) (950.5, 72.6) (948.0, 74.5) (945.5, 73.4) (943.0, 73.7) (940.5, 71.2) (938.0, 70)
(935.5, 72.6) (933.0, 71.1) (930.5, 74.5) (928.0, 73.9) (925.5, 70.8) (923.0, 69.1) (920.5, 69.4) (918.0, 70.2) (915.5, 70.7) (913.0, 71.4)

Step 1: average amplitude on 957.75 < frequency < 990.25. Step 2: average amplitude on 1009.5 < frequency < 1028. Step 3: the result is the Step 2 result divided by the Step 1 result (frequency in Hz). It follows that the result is 1.1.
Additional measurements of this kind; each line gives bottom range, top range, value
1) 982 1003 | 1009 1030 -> 1.03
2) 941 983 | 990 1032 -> 1.17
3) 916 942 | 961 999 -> 1.21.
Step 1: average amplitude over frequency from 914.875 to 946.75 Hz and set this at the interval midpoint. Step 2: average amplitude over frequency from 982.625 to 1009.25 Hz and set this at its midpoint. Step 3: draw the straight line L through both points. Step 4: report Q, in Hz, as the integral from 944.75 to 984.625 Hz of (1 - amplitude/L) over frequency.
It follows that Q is 0.94 Hz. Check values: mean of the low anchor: 71.6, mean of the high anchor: 90.2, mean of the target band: 79.5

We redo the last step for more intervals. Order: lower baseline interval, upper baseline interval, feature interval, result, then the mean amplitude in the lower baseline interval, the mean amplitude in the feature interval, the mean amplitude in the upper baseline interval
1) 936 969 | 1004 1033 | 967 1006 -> -2.2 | 74.3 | 88.4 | 92.6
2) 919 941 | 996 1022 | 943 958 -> 0.6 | 71.4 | 73.4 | 91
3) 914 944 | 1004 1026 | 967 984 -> -0.6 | 71.4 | 85.2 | 91.3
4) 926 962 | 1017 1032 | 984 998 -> -0.9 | 73.3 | 91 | 94.3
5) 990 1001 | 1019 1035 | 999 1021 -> 0.5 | 91.7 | 91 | 94.5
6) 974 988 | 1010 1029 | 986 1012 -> 0.0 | 88.2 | 90.6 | 93.3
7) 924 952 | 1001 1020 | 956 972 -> 0.3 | 72.5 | 77.7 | 90.8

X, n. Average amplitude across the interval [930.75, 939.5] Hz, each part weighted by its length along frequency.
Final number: 71.6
